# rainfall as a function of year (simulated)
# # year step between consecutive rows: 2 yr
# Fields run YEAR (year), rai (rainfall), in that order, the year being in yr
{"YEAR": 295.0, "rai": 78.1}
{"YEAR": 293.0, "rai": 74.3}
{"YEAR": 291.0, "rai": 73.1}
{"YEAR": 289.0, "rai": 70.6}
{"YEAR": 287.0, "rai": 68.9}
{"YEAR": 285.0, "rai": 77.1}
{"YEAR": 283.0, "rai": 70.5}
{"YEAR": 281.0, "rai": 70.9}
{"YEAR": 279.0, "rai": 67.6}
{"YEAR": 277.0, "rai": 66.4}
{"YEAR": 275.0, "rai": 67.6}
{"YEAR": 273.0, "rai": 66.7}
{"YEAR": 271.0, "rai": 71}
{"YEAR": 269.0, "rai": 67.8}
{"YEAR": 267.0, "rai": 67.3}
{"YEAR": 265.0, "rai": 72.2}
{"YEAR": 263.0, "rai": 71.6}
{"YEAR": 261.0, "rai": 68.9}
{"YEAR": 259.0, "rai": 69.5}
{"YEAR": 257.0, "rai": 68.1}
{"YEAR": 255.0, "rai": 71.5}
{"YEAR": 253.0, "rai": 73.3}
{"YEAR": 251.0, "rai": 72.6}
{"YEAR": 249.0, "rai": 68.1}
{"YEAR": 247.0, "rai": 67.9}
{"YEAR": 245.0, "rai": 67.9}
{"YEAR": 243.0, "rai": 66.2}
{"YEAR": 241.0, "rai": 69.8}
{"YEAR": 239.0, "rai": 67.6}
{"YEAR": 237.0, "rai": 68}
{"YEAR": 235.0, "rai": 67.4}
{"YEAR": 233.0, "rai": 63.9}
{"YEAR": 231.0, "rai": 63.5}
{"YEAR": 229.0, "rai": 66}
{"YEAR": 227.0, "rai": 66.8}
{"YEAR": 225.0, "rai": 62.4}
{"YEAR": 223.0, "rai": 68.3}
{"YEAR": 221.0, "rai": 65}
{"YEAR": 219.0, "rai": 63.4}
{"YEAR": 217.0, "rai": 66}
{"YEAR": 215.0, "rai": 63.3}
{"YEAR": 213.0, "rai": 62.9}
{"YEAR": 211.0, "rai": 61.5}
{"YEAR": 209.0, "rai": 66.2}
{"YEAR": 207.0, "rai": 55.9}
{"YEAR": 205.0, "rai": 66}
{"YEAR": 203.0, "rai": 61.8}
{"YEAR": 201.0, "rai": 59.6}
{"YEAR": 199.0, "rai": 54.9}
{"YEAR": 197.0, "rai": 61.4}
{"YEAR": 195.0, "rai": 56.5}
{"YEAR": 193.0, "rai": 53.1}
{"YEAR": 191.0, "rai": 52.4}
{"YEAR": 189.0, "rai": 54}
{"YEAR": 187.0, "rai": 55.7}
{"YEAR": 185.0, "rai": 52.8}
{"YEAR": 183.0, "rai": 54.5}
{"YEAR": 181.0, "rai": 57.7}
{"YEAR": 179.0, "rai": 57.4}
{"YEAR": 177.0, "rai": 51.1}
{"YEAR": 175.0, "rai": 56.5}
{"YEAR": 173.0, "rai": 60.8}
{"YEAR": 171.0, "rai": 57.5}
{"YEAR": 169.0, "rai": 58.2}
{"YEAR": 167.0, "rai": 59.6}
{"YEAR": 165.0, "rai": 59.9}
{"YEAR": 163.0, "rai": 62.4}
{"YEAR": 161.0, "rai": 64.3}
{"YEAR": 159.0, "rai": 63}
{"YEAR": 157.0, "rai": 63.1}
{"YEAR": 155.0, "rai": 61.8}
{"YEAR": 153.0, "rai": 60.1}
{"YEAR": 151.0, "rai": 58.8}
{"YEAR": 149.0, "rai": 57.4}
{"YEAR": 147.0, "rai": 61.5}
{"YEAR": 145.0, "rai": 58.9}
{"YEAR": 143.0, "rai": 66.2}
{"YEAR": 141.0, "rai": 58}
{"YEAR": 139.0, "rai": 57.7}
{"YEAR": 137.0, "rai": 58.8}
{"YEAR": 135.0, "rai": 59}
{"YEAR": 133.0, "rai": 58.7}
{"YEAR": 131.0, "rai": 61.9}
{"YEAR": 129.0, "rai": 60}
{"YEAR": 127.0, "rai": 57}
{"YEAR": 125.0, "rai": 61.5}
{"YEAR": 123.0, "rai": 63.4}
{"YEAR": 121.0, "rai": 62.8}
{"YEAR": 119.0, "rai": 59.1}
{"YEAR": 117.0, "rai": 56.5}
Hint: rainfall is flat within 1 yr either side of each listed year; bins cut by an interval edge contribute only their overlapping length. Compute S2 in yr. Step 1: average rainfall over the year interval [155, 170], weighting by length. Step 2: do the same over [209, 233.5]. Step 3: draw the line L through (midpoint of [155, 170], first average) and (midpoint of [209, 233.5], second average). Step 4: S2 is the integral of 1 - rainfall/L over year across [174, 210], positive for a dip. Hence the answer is 3.4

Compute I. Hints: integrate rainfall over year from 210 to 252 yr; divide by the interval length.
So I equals 66.1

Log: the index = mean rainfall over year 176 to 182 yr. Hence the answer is 55.4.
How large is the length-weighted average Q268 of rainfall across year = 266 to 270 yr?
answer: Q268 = 67.5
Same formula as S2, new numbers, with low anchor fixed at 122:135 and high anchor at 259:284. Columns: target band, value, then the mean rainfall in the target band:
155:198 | 3.7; 57.8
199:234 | 1.2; 63.4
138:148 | 0.1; 60.5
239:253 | -0.3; 69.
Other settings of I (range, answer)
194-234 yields 62.8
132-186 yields 59.1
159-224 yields 59.4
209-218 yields 63.7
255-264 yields 69.7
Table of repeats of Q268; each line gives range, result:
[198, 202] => 57.2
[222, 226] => 65.3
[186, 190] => 54.9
